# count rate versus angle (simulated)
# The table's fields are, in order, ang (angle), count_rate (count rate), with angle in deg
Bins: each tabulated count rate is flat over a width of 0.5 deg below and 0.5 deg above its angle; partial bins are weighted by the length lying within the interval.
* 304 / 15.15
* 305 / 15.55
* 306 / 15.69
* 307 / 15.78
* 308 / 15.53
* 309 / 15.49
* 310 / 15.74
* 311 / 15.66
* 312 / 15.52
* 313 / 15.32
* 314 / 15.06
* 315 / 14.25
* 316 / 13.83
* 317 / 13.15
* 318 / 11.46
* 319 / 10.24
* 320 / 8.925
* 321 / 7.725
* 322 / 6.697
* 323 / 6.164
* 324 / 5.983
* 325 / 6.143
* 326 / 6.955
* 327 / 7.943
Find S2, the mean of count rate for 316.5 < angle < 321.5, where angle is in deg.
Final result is 10.3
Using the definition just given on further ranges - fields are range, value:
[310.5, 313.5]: 15.5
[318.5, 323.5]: 7.95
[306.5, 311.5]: 15.6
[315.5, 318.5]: 12.8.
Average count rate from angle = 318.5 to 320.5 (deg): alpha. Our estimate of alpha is 9.58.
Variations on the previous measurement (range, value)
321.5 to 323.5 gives 6.43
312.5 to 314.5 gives 15.2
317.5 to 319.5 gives 10.9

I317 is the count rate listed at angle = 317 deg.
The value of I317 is 13.15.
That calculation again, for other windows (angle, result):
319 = 10.24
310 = 15.74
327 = 7.943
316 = 13.83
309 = 15.49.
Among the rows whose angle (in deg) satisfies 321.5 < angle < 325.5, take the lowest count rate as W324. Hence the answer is 5.983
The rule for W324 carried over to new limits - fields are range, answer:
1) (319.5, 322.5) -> 6.697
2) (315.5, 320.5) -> 8.925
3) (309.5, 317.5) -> 13.15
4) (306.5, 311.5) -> 15.49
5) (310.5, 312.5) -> 15.52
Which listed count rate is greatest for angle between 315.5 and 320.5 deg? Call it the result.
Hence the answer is 13.83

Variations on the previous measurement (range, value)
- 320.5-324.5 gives 7.725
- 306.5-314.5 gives 15.78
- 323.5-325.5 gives 6.143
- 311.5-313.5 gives 15.52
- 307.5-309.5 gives 15.53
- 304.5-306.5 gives 15.69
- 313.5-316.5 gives 15.06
